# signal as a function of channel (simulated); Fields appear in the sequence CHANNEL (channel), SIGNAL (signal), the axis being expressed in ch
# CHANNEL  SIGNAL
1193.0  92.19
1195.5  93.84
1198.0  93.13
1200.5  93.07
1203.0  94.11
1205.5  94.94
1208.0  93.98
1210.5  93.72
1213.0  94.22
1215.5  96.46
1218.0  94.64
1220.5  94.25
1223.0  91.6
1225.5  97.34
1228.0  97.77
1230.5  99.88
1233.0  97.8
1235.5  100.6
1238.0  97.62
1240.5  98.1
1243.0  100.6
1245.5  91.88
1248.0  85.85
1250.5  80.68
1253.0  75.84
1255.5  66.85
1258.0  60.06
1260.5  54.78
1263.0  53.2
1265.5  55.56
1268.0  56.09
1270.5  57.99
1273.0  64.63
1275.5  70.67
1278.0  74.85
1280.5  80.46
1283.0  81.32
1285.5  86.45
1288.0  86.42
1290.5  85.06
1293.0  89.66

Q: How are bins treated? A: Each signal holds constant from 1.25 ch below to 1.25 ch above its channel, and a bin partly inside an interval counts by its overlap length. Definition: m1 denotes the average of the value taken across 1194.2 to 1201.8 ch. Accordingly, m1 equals 93.3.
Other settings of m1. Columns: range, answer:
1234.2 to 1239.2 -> 99.1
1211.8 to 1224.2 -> 94.2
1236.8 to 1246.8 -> 97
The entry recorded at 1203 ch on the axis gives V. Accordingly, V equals 94.11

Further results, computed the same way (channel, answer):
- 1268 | 56.09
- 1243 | 100.6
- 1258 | 60.06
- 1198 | 93.13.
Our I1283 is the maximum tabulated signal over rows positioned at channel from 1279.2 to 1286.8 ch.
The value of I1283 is 86.45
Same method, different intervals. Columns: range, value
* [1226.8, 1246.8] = 100.6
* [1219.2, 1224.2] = 94.25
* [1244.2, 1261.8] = 91.88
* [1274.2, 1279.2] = 74.85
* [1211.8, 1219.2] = 96.46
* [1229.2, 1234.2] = 99.88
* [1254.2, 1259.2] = 66.85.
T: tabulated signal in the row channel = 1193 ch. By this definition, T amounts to 92.19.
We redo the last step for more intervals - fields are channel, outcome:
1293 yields 89.66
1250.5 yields 80.68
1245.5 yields 91.88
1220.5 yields 94.25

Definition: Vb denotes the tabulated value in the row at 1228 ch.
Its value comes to 97.77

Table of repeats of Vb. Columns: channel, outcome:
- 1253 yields 75.84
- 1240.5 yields 98.1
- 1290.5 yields 85.06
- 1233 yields 97.8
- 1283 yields 81.32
